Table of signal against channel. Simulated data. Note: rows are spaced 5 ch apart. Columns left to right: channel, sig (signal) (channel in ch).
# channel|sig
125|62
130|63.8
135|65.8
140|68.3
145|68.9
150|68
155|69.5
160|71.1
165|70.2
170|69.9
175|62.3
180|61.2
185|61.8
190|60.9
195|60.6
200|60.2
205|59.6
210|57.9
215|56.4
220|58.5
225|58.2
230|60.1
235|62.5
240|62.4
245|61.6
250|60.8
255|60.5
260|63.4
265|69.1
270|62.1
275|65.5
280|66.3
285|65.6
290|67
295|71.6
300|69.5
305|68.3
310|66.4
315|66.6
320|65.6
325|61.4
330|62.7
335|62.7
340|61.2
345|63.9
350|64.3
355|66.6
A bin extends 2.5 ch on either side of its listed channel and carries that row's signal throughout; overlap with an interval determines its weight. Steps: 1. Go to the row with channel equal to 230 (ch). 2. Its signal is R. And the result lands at 60.1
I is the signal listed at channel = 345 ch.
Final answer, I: 63.9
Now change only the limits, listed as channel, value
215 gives 56.4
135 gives 65.8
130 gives 63.8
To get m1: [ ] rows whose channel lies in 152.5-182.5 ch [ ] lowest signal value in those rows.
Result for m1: 61.2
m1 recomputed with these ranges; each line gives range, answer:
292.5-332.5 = 61.4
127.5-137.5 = 63.8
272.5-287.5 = 65.5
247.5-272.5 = 60.5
